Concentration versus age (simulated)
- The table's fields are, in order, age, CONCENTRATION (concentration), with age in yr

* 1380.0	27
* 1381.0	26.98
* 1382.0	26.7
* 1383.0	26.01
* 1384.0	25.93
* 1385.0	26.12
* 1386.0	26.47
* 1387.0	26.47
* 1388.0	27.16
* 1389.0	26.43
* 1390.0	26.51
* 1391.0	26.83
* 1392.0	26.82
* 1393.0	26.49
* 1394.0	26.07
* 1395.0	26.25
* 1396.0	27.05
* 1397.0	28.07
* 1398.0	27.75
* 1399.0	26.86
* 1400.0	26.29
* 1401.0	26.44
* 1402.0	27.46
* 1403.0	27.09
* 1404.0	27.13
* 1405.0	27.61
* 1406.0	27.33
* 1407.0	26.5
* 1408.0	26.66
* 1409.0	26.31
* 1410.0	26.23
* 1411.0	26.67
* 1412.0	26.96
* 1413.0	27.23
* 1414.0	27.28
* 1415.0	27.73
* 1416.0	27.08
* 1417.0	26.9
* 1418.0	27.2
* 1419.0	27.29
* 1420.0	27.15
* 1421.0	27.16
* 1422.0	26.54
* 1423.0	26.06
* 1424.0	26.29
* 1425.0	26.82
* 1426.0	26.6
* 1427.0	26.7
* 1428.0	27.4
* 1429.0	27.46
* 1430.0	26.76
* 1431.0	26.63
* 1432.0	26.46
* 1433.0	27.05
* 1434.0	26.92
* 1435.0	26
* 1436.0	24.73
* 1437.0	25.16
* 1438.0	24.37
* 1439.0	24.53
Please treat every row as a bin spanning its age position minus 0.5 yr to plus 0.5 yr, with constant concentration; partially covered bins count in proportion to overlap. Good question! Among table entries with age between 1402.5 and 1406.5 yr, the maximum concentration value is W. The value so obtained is 27.61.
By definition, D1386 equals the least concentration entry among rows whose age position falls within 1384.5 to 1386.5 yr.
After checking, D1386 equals 26.12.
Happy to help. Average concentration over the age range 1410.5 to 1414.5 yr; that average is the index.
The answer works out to 27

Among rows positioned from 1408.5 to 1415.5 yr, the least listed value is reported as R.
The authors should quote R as 26.23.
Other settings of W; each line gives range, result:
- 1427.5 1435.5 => 27.46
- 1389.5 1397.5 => 28.07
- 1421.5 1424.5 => 26.54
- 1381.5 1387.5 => 26.7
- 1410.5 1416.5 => 27.73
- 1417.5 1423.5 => 27.29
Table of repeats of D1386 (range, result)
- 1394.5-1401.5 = 26.25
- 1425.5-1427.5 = 26.6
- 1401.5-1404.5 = 27.09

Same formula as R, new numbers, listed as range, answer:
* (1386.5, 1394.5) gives 26.07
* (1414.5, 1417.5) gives 26.9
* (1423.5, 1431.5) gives 26.29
